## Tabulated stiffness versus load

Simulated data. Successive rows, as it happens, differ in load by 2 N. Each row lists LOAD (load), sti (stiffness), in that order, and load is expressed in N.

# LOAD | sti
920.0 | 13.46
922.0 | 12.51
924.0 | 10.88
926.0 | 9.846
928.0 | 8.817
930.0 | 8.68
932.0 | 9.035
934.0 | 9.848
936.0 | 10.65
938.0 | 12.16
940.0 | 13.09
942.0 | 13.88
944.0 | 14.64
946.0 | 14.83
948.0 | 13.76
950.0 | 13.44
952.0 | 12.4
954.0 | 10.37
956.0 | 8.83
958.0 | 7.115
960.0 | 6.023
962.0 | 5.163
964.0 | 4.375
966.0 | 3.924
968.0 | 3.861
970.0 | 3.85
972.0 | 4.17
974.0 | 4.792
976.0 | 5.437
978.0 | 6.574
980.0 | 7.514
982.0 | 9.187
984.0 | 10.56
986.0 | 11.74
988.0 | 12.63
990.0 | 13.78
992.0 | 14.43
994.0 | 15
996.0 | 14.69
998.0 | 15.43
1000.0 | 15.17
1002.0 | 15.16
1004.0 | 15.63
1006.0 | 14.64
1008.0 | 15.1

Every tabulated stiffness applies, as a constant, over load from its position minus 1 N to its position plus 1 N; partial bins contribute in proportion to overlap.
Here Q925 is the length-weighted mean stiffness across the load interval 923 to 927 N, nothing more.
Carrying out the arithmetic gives 10.4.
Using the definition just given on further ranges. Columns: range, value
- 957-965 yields 5.67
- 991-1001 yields 14.9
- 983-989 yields 11.6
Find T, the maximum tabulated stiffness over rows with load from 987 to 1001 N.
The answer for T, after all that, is 15.43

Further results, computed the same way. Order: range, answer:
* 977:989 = 12.63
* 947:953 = 13.76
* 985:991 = 13.78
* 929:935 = 9.848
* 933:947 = 14.83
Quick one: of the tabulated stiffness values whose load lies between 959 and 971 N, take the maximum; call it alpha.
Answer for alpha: 6.023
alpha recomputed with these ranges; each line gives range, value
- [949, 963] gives 13.44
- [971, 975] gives 4.792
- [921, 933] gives 12.51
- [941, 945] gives 14.64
